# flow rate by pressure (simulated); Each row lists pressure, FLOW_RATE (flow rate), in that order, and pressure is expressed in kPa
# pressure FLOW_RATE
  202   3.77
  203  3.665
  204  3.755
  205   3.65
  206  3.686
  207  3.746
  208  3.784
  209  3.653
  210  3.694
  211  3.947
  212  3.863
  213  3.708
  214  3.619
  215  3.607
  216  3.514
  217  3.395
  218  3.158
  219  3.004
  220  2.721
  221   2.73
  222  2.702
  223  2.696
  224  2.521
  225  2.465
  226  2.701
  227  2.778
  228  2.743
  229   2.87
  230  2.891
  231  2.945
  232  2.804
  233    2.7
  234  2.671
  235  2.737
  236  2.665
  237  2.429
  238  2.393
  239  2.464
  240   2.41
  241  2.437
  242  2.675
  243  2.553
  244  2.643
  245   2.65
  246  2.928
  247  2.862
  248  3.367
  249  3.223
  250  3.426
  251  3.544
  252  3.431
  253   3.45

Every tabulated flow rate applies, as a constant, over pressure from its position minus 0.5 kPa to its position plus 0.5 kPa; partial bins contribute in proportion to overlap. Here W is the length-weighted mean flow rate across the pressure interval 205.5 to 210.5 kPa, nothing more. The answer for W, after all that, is 3.71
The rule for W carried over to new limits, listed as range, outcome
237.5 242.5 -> 2.48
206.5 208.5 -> 3.76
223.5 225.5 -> 2.49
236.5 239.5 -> 2.43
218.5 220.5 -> 2.86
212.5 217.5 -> 3.57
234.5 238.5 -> 2.56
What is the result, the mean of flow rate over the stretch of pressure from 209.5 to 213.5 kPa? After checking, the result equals 3.8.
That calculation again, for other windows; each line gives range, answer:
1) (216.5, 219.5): 3.19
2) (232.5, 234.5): 2.69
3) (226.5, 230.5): 2.82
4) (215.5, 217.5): 3.45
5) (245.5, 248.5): 3.05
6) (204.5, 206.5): 3.67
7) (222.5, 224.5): 2.61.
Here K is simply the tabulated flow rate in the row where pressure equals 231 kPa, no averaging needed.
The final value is 2.945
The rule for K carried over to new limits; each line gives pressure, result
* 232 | 2.804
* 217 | 3.395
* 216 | 3.514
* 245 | 2.65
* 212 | 3.863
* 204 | 3.755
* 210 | 3.694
